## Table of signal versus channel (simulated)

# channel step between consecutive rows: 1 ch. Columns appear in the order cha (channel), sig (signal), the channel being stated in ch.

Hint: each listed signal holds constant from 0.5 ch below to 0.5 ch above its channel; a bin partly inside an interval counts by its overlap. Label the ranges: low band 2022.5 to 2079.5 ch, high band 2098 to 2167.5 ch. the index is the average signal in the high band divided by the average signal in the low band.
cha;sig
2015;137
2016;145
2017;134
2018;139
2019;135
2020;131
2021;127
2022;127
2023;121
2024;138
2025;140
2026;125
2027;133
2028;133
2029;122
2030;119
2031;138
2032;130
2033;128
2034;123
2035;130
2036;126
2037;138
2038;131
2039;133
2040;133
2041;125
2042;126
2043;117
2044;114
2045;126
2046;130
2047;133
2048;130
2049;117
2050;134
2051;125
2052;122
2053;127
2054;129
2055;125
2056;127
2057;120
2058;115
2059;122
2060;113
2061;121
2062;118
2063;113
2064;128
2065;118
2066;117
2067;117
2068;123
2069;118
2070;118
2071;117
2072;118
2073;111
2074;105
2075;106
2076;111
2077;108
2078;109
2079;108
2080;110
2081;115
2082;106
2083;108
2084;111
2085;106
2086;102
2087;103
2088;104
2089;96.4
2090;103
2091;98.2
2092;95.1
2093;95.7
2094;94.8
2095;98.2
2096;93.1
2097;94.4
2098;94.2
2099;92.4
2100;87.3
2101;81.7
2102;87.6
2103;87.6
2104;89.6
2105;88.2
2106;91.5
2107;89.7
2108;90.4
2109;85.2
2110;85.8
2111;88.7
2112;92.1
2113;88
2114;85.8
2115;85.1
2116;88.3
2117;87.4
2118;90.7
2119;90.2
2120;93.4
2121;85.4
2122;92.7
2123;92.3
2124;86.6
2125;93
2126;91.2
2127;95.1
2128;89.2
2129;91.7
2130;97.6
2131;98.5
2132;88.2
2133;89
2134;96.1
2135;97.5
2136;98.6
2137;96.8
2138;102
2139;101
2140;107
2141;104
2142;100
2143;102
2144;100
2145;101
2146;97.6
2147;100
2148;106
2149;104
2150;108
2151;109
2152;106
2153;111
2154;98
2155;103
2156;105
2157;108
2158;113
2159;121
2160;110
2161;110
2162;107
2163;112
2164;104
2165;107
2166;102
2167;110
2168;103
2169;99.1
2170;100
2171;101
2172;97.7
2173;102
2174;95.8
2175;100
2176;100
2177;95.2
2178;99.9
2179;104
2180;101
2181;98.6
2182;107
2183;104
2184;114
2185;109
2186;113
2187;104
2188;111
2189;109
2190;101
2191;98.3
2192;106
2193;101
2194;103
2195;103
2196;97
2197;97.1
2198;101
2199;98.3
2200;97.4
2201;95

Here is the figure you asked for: 0.79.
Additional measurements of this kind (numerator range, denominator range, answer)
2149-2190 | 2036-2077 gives 0.87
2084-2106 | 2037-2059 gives 0.76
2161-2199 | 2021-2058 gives 0.81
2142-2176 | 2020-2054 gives 0.82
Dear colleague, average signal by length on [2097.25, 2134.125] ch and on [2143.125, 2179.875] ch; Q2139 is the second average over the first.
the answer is 1.16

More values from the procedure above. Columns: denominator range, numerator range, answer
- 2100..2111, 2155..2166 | 1.24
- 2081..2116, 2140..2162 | 1.12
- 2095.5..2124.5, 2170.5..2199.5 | 1.15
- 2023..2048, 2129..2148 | 0.77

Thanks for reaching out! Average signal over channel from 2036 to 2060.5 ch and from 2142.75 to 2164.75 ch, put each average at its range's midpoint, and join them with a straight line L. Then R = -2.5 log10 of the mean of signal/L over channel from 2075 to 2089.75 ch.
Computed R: 0.12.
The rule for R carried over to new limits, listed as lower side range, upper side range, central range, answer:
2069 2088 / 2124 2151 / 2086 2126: 0.14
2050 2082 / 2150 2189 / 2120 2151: 0.13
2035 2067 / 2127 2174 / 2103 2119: 0.25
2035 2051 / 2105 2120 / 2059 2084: -0.02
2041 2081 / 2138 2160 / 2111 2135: 0.20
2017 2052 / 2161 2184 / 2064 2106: 0.15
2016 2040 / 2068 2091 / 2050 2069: -0.04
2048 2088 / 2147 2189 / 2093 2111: 0.24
